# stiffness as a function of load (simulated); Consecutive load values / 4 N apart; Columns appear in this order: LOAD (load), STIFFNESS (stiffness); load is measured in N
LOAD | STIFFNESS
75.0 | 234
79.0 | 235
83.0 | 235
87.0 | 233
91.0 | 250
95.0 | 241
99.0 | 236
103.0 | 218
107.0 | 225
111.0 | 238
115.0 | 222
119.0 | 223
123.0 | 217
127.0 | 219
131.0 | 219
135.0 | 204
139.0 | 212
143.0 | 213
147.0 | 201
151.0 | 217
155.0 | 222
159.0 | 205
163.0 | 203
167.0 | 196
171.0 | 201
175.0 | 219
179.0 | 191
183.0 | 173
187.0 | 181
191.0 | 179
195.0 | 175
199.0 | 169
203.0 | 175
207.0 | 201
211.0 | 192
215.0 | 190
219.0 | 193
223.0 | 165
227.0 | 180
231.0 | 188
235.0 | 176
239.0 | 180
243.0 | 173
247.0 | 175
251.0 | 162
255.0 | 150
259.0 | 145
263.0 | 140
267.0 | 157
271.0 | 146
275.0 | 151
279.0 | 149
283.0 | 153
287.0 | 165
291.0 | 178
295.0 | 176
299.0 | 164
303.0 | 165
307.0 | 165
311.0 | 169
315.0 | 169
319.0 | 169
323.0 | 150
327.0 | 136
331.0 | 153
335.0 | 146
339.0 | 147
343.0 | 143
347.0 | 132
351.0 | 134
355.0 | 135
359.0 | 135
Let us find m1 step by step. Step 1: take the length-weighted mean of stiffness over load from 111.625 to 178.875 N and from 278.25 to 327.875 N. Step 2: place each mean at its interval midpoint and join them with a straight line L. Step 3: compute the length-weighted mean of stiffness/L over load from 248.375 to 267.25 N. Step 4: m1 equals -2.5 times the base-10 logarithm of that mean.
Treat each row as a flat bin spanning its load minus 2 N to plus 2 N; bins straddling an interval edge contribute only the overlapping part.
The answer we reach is 0.173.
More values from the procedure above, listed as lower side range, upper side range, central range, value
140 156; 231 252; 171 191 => 0.049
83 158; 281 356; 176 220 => 0.070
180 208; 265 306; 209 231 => -0.066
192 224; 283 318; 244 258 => 0.091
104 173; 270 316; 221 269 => 0.081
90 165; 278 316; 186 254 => 0.065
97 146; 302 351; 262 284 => 0.140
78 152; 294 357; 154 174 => 0.012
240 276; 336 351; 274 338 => -0.089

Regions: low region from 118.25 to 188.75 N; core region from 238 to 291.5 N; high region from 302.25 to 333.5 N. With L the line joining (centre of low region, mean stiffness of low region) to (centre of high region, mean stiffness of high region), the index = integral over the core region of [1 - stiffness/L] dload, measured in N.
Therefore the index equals 5.0 N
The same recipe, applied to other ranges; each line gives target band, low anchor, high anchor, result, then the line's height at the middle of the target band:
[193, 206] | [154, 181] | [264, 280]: 0.9 N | 188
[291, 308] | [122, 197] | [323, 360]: -1.5 N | 155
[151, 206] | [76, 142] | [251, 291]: 0.7 N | 195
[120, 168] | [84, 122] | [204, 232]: 0.9 N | 215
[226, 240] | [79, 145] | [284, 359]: 0.3 N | 185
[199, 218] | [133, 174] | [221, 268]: -0.5 N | 183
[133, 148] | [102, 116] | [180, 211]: 0.1 N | 210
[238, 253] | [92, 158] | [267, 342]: 0.6 N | 179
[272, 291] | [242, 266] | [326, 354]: -0.6 N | 152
